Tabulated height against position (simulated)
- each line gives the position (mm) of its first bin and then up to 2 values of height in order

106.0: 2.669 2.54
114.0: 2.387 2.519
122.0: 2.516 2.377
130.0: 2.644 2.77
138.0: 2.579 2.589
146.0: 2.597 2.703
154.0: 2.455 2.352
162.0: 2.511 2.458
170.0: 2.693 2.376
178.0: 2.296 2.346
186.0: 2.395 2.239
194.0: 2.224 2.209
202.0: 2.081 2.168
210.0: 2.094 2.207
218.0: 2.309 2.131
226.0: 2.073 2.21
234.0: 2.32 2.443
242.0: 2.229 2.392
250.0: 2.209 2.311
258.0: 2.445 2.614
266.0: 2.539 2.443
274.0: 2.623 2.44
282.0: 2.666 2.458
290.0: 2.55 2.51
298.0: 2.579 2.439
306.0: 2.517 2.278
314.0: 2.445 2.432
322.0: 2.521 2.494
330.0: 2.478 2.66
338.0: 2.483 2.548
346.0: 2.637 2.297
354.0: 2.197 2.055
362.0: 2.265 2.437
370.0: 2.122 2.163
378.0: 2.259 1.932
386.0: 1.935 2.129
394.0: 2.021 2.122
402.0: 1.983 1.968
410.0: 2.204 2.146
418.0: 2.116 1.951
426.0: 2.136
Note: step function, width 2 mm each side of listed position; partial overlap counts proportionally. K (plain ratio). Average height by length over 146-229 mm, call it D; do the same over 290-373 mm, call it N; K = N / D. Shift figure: 1.0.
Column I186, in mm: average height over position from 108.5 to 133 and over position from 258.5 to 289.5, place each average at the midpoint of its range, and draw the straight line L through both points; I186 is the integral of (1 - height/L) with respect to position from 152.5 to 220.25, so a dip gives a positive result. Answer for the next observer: 5.5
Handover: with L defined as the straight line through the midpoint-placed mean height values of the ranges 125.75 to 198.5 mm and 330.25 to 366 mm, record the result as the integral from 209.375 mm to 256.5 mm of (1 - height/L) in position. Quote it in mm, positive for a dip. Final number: 3.7 mm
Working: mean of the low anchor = 2.47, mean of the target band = 2.25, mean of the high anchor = 2.4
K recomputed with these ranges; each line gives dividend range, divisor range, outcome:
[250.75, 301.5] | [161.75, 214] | 1.09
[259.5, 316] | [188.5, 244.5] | 1.13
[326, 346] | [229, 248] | 1.10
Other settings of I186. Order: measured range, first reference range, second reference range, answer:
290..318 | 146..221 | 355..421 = -3.3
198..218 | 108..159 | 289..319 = 2.8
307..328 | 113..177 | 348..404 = -1.9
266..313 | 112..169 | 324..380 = -1.7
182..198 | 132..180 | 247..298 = 1.5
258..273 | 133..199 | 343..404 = -1.3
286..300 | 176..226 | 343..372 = -1.7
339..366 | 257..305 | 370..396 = -1.6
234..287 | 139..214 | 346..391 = -3.5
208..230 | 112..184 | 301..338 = 2.9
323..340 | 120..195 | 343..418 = -2.2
